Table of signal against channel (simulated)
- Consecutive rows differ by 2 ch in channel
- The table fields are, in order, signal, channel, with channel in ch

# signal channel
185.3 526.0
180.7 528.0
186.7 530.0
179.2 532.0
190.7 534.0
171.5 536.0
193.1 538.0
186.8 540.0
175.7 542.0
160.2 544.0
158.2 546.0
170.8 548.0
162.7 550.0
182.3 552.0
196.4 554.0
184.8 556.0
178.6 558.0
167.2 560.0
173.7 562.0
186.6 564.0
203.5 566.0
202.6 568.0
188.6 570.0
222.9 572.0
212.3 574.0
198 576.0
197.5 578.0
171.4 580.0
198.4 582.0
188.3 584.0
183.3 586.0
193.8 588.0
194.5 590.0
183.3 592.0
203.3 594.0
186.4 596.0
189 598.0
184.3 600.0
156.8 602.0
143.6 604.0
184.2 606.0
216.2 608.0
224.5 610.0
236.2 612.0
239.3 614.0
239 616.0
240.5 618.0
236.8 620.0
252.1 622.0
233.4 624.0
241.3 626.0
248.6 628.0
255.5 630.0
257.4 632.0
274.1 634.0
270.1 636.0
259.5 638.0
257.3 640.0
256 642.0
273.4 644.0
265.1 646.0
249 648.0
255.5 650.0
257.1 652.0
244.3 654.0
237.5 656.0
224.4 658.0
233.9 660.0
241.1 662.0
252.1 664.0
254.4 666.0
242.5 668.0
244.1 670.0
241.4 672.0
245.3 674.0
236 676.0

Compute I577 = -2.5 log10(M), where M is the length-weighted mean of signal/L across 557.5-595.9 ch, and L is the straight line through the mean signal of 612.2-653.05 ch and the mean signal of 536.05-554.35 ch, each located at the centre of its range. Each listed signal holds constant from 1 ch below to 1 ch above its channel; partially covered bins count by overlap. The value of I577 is 0.059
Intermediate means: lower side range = 175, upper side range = 253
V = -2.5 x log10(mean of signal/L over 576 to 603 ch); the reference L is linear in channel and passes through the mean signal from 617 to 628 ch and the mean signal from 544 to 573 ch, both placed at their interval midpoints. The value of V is 0.13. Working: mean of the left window 183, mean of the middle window 187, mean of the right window 242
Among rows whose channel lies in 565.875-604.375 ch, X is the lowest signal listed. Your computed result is 143.6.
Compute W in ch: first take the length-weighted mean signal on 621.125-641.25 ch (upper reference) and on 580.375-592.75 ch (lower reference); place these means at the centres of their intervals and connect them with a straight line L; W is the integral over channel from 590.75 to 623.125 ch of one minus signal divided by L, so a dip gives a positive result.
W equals 1.9 ch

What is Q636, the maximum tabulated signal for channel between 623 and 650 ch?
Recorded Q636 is 274.1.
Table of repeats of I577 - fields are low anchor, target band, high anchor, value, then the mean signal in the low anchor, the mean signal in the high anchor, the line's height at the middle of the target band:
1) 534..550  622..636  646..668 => -0.11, 174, 246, 228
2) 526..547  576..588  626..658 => 0.12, 179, 256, 212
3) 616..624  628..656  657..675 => -0.07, 241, 242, 242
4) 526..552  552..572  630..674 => 0.02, 177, 252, 192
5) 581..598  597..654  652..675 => -0.09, 191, 243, 216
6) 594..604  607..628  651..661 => -0.19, 178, 239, 198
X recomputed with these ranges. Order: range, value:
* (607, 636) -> 216.2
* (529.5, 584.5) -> 158.2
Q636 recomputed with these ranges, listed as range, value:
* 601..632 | 257.4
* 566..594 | 222.9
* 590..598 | 203.3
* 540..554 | 196.4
